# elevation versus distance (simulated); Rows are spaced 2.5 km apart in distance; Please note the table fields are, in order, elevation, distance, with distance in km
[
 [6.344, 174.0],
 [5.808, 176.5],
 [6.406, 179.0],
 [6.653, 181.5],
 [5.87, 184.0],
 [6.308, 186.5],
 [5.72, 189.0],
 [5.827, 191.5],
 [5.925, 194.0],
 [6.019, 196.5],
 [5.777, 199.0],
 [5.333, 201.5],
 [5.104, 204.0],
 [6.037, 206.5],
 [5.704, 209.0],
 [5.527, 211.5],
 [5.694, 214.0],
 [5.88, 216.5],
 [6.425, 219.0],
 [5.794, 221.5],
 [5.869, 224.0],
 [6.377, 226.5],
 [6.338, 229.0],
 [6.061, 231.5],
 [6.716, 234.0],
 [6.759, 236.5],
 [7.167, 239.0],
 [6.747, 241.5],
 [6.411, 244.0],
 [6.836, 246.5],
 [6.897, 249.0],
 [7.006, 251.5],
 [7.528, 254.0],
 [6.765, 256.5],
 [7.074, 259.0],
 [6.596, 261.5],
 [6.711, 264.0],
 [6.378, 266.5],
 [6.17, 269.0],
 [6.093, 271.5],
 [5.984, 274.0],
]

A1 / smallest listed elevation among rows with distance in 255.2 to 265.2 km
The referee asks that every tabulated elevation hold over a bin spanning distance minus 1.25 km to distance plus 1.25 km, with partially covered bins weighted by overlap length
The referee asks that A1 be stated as 6.596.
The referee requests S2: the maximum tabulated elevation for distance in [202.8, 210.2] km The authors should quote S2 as 6.037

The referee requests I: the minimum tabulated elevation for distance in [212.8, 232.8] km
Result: 5.694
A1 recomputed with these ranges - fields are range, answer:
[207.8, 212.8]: 5.527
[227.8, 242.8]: 6.061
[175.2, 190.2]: 5.72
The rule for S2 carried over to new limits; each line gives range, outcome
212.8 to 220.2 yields 6.425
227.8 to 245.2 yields 7.167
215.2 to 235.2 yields 6.716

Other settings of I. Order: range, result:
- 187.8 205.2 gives 5.104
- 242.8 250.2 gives 6.411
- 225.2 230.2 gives 6.338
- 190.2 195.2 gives 5.827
